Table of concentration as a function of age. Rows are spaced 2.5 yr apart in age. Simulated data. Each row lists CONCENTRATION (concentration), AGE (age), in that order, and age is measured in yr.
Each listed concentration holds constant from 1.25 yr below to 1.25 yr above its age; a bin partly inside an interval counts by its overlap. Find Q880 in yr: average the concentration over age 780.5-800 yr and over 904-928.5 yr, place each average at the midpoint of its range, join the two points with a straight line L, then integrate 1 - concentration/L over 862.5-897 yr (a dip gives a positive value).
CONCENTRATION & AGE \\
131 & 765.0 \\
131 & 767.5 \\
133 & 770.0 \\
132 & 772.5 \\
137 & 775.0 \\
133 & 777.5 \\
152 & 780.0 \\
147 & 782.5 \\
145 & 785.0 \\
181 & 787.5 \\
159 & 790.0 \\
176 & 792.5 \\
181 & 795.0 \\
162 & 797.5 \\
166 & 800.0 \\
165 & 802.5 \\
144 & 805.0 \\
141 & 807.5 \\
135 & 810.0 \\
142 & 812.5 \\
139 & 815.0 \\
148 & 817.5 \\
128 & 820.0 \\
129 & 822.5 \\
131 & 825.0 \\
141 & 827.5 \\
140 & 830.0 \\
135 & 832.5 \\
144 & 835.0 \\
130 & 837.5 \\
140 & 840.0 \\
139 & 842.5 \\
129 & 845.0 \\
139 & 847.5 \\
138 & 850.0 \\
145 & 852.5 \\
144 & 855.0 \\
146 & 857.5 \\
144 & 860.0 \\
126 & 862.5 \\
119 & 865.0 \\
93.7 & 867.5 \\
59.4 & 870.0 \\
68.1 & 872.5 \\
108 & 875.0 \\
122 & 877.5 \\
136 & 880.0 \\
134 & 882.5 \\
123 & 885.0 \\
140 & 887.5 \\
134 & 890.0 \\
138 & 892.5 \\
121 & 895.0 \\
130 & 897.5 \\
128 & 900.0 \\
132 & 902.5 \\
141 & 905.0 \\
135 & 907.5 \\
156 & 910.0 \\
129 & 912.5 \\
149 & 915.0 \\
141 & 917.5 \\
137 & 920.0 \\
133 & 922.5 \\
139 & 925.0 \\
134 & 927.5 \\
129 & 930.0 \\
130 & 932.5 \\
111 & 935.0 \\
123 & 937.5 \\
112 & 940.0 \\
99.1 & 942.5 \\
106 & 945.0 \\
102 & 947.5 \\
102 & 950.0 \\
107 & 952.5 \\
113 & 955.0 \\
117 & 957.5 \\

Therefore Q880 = 7.19 yr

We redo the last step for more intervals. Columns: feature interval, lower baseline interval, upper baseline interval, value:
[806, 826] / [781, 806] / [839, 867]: 2.1 yr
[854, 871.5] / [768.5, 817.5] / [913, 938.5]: 2.9 yr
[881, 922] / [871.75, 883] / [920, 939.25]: -4.9 yr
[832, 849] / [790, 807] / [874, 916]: 1.6 yr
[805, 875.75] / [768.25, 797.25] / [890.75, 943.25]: 6.8 yr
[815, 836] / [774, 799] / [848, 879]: 0.1 yr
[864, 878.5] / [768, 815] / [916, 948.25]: 4.4 yr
